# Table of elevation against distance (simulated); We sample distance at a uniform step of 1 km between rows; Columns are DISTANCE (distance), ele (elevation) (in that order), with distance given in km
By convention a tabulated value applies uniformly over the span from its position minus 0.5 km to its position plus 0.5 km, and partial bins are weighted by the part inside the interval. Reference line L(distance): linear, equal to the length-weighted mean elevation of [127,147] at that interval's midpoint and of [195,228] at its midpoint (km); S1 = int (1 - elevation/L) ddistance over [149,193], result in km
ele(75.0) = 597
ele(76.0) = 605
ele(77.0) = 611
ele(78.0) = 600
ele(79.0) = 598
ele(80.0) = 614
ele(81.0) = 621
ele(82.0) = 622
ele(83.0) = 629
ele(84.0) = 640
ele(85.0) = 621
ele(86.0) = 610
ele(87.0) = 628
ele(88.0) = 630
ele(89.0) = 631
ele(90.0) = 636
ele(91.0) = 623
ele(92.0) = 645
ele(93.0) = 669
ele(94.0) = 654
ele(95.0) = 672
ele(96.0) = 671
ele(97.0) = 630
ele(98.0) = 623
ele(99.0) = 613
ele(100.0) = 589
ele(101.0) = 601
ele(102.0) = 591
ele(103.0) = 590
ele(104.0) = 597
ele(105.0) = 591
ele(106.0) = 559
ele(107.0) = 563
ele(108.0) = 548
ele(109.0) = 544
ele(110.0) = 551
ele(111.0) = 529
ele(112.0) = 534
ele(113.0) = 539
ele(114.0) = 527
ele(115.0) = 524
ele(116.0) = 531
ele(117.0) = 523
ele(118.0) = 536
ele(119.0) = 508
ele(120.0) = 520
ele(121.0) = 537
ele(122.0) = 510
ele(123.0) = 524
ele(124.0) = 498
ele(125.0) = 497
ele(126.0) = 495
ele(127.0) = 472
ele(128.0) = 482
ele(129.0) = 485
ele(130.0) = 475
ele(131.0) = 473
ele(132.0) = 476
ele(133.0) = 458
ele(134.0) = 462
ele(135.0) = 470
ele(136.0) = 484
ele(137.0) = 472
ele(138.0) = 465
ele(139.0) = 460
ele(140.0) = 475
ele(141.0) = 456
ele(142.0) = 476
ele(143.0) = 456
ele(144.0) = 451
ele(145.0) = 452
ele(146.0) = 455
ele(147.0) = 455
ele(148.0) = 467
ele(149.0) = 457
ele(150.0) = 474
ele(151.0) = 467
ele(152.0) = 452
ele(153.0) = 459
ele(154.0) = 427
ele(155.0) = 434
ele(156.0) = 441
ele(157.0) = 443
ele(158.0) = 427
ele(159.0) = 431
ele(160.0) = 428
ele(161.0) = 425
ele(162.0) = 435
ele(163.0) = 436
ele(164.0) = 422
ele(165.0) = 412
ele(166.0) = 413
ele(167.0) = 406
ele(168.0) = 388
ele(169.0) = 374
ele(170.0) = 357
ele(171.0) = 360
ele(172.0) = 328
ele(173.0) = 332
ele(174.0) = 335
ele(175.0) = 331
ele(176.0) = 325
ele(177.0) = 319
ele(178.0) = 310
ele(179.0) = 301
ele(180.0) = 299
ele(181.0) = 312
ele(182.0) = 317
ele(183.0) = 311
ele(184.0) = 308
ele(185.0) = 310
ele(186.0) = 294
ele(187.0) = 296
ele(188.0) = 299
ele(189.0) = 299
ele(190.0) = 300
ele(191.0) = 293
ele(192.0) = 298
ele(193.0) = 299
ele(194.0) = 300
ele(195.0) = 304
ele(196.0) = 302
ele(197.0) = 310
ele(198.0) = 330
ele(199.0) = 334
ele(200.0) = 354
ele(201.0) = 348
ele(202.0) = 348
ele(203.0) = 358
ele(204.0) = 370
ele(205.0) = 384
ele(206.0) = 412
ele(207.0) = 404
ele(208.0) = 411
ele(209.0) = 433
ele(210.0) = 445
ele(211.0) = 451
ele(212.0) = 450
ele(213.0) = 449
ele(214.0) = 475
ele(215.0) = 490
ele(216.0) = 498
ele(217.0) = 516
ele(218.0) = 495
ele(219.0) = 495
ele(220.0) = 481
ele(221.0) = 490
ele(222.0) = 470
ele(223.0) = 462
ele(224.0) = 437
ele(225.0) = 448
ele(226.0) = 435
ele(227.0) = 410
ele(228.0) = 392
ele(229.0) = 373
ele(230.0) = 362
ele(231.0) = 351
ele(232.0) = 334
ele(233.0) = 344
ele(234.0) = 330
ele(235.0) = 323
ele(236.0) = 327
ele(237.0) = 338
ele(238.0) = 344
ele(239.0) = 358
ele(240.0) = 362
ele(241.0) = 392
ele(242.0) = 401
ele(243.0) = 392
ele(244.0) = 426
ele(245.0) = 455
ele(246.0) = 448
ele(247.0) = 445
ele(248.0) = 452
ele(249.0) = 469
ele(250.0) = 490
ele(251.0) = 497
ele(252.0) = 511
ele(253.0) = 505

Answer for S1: 7.7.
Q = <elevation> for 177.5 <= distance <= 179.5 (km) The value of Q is 306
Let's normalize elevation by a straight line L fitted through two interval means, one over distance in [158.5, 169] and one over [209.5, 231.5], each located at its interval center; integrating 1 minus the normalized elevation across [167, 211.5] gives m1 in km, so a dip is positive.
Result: 9.5 km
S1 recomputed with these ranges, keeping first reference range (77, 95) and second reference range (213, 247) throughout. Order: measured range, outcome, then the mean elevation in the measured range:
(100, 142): 4.48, 516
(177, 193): 5.92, 304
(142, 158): 2.43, 453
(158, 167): 1.58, 424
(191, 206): 4.17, 333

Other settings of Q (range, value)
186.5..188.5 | 298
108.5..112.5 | 540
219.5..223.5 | 476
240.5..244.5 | 403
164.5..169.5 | 399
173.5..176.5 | 330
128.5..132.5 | 477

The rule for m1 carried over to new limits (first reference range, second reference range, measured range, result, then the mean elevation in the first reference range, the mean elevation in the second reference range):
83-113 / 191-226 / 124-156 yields 3.9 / 606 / 406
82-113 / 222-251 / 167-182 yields 4.8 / 606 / 399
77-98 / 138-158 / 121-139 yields 0.9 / 631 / 455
